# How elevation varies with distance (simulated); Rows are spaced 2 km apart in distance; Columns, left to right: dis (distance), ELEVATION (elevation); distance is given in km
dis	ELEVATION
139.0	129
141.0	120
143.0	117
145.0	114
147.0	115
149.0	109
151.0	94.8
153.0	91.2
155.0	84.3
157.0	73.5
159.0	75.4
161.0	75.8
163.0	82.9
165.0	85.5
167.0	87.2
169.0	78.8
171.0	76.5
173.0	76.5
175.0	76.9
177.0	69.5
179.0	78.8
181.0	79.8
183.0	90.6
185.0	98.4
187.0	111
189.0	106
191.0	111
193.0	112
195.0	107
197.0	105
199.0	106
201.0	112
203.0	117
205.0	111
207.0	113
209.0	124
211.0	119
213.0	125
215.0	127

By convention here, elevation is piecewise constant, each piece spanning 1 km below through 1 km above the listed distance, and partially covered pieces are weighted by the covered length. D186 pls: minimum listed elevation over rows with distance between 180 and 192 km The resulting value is 79.8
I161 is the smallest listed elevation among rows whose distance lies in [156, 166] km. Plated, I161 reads 73.5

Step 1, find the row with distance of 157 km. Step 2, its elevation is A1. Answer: 73.5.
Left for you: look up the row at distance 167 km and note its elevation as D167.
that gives 87.2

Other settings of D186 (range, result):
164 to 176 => 76.5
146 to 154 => 91.2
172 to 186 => 69.5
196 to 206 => 105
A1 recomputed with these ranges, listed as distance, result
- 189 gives 106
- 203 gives 117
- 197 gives 105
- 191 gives 111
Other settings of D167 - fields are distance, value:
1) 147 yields 115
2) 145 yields 114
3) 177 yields 69.5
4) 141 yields 120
